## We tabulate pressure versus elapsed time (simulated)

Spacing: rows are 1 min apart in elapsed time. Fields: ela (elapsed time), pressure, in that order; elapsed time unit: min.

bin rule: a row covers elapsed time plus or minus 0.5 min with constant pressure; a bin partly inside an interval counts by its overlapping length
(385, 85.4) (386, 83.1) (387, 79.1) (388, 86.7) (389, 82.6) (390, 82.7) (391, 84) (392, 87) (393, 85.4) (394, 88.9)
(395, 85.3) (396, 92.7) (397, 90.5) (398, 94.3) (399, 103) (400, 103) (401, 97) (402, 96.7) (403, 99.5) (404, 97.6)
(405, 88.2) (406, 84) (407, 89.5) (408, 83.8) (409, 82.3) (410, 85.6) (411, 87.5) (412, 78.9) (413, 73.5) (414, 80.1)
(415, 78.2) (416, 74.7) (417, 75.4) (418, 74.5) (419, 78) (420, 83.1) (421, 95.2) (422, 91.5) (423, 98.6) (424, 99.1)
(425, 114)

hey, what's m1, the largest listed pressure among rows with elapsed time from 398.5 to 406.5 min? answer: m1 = 103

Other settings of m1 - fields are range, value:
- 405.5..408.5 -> 89.5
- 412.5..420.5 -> 83.1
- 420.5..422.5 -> 95.2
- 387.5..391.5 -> 86.7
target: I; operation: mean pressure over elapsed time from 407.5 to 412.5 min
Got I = 83.6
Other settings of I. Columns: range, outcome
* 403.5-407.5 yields 89.8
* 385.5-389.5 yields 82.9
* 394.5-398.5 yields 90.7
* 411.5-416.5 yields 77.1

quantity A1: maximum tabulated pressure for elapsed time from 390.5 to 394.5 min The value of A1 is 88.9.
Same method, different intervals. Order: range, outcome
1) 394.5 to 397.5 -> 92.7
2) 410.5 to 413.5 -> 87.5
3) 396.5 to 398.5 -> 94.3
